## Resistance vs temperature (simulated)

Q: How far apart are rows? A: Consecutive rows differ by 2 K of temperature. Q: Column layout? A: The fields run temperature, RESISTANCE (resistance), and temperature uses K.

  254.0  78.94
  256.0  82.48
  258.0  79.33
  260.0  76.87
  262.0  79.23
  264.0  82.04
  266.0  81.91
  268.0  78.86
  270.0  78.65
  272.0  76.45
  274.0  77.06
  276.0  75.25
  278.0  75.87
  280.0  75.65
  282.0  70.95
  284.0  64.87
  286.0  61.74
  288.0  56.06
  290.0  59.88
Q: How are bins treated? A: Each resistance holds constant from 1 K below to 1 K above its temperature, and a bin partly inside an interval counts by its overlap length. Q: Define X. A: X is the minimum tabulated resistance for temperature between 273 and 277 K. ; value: 75.25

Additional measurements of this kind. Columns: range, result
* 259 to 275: 76.45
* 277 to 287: 61.74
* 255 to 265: 76.87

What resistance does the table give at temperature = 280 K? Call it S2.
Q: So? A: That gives 75.65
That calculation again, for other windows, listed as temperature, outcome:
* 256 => 82.48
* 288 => 56.06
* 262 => 79.23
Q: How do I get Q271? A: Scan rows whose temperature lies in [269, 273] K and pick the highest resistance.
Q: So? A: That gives 78.65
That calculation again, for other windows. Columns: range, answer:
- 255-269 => 82.48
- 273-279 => 77.06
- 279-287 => 75.65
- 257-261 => 79.33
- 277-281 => 75.87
